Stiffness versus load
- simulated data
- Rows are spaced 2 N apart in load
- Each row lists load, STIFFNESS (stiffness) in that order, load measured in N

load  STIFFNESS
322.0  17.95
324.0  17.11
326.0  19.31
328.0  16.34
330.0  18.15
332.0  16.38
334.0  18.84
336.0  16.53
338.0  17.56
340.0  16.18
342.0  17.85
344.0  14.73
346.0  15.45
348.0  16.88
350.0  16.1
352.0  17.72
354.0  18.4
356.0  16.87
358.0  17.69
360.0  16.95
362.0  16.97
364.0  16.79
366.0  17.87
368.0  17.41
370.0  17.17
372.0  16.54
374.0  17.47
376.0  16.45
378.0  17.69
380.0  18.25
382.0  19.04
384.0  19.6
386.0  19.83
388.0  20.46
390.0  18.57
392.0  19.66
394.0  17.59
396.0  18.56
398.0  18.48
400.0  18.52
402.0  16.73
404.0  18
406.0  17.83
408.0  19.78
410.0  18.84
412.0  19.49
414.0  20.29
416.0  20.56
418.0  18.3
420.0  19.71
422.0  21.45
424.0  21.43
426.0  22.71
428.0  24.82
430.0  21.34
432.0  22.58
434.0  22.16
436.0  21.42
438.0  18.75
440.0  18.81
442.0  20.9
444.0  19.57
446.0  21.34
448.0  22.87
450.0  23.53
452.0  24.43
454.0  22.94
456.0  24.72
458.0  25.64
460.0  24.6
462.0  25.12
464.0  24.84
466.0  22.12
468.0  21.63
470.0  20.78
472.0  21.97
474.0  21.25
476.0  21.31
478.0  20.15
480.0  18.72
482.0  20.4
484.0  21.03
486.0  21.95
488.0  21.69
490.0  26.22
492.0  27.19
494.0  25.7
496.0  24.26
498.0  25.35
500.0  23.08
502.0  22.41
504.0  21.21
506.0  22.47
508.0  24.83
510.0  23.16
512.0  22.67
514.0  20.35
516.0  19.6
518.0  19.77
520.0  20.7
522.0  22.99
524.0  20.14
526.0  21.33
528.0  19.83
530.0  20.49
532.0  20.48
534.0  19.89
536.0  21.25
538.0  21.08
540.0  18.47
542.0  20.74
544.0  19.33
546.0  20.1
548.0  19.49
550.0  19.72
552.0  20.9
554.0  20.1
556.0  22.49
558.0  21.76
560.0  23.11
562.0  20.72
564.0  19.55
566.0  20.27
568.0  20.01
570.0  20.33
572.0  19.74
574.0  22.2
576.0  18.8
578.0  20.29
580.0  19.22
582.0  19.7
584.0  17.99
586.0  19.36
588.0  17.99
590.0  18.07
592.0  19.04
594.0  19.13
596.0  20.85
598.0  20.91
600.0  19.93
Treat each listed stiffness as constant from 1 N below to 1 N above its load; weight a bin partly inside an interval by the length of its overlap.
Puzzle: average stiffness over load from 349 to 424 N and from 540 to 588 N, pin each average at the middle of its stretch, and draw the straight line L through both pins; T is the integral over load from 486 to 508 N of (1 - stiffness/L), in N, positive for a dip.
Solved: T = -5.0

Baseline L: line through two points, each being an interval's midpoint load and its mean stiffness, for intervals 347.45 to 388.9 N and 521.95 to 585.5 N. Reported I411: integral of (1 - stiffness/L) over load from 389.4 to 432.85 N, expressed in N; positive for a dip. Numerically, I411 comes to -3.4 N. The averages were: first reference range 17.7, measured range 19.8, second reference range 20.3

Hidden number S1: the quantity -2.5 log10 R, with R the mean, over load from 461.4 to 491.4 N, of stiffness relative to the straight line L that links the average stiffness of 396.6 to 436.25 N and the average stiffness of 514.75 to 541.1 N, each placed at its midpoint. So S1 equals -0.08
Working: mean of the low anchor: 20.2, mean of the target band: 22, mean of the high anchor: 20.5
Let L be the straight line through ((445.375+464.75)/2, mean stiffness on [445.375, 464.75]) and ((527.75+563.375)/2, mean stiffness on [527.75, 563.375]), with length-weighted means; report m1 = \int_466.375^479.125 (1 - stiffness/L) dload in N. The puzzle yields 1.2 N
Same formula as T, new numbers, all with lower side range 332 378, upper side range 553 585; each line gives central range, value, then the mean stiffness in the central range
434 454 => -3.2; 21.4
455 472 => -4.4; 23.6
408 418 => -1.0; 19.6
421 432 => -2.6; 22.4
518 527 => -0.7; 21.1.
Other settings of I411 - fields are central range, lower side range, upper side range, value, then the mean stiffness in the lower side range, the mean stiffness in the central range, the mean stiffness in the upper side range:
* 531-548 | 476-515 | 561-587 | 0.8 N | 22.7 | 20.1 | 19.9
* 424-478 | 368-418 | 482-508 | -2.6 N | 18.5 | 22.3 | 23.5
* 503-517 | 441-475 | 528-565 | -0.4 N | 22.8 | 22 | 20.5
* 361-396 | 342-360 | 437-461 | 0.5 N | 16.8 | 18.1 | 22.3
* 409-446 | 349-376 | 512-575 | -4.7 N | 17.2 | 20.7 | 20.6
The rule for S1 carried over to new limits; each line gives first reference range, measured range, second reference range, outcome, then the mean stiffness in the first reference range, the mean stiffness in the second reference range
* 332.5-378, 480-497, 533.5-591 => -0.22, 17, 20.1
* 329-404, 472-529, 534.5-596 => -0.15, 17.6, 20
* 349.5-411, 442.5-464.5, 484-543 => -0.16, 18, 22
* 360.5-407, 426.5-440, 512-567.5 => -0.15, 18.1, 20.6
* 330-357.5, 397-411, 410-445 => 0.08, 16.9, 20.8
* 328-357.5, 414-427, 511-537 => -0.12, 17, 20.7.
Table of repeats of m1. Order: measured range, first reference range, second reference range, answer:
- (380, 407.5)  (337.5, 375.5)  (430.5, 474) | 0.5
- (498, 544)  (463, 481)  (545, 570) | -0.6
